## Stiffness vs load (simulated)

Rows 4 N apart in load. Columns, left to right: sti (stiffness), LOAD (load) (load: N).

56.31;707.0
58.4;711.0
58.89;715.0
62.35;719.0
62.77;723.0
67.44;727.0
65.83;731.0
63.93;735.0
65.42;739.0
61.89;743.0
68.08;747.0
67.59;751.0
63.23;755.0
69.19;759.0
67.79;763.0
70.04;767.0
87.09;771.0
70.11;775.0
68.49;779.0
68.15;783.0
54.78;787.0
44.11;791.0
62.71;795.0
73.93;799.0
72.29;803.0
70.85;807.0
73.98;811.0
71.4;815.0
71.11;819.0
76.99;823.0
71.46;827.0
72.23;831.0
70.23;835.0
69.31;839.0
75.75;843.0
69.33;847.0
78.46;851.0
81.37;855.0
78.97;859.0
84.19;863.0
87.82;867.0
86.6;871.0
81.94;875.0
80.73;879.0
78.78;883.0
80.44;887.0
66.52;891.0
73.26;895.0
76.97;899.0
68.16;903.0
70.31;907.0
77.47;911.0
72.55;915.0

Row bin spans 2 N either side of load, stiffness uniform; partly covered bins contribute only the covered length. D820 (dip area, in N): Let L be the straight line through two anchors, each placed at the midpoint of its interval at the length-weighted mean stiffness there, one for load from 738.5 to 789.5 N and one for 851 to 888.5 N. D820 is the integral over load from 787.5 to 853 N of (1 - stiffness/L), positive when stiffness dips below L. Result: 4.8 N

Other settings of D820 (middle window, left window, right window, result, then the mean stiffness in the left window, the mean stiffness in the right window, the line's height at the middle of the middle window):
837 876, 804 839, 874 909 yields -3.0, 72.1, 75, 73.6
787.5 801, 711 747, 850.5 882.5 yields 2.4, 63.5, 82.5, 72.5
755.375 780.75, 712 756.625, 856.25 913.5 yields -1.6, 64.2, 78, 67.3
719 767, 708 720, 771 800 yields -3.4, 59.4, 64.5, 61.4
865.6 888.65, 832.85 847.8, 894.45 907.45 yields -3.4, 71.3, 72.3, 71.9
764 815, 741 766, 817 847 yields 0.7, 66.4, 72.2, 69.1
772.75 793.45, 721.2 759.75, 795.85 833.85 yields 2.3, 65.4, 72.3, 69.4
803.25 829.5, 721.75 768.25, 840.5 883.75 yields 0.7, 66.1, 80.3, 74.7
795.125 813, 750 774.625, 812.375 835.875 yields 0.0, 70.9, 72.4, 71.9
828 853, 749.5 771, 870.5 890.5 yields 1.3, 69.4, 80.2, 76.6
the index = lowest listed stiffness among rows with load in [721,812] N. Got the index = 44.11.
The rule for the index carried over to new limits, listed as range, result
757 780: 67.79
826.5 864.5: 69.31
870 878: 81.94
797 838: 70.23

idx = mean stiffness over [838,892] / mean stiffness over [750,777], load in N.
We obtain 1.1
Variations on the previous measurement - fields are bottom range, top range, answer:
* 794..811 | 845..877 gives 1.14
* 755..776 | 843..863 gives 1.08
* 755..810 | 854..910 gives 1.16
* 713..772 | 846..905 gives 1.18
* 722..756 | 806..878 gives 1.17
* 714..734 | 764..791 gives 1.06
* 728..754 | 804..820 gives 1.10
